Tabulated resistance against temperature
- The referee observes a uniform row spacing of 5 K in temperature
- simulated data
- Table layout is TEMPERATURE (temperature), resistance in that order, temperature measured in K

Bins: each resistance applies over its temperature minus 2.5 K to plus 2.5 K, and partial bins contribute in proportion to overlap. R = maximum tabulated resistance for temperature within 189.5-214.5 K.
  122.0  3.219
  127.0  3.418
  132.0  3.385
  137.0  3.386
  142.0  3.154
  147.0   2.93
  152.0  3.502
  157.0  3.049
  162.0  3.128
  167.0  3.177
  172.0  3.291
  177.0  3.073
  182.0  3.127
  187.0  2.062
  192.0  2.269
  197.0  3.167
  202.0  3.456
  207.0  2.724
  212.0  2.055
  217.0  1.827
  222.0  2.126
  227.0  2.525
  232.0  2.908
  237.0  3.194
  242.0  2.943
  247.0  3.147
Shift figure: 3.456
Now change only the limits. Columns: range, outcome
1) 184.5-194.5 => 2.269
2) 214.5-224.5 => 2.126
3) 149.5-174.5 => 3.502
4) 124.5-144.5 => 3.418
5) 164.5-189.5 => 3.291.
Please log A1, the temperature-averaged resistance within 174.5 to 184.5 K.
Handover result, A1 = 3.1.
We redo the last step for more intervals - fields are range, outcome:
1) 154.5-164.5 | 3.09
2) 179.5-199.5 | 2.66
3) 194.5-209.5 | 3.12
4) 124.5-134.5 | 3.4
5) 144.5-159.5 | 3.16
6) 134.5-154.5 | 3.24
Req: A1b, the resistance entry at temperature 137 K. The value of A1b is 3.386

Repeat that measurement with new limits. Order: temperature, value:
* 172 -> 3.291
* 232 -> 2.908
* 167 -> 3.177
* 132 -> 3.385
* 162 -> 3.128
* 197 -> 3.167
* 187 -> 2.062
